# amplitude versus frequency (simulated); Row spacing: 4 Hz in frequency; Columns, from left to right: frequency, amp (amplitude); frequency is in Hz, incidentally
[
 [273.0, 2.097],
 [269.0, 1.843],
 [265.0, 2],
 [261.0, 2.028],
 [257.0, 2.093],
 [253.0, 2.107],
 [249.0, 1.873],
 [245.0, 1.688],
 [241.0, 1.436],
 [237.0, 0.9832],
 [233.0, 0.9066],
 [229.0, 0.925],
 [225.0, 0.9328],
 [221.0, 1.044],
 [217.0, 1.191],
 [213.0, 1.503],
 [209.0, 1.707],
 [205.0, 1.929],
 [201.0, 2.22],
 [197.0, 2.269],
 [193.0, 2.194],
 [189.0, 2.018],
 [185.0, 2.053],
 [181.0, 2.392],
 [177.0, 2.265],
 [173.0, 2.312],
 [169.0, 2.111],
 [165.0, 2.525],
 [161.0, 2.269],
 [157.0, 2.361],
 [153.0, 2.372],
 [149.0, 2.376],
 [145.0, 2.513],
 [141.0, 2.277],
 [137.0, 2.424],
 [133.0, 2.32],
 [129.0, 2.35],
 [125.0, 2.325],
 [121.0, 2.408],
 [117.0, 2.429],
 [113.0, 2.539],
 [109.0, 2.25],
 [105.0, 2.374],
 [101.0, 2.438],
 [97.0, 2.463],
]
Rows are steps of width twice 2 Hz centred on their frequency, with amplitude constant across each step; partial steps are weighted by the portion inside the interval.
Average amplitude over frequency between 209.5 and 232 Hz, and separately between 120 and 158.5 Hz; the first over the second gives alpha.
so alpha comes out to 0.5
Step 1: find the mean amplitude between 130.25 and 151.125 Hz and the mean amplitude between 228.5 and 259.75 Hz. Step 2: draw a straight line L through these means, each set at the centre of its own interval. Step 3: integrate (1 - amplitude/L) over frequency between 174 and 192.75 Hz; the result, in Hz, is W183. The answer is -1.4 Hz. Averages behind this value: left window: 2.38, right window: 1.54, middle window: 2.19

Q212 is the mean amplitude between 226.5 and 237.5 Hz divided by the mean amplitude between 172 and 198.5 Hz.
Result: 0.4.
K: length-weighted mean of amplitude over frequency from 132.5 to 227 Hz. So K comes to 2.06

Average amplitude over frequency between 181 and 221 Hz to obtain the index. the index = 1.88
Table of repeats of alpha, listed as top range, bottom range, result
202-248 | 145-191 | 0.58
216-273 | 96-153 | 0.64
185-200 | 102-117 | 0.90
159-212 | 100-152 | 0.91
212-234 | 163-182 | 0.46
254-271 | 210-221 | 1.51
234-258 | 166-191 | 0.75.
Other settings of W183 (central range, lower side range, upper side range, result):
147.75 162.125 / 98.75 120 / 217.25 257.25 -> -2.2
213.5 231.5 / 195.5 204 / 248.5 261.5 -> 9.1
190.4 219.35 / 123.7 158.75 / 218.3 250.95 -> -4.5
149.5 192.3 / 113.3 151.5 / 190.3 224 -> -4.5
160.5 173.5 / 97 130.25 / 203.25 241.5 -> -3.4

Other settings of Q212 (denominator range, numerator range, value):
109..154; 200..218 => 0.72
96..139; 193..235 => 0.63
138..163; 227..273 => 0.70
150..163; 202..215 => 0.75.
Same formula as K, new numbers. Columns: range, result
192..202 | 2.23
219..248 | 1.16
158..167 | 2.39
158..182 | 2.31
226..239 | 0.938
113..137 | 2.39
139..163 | 2.36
